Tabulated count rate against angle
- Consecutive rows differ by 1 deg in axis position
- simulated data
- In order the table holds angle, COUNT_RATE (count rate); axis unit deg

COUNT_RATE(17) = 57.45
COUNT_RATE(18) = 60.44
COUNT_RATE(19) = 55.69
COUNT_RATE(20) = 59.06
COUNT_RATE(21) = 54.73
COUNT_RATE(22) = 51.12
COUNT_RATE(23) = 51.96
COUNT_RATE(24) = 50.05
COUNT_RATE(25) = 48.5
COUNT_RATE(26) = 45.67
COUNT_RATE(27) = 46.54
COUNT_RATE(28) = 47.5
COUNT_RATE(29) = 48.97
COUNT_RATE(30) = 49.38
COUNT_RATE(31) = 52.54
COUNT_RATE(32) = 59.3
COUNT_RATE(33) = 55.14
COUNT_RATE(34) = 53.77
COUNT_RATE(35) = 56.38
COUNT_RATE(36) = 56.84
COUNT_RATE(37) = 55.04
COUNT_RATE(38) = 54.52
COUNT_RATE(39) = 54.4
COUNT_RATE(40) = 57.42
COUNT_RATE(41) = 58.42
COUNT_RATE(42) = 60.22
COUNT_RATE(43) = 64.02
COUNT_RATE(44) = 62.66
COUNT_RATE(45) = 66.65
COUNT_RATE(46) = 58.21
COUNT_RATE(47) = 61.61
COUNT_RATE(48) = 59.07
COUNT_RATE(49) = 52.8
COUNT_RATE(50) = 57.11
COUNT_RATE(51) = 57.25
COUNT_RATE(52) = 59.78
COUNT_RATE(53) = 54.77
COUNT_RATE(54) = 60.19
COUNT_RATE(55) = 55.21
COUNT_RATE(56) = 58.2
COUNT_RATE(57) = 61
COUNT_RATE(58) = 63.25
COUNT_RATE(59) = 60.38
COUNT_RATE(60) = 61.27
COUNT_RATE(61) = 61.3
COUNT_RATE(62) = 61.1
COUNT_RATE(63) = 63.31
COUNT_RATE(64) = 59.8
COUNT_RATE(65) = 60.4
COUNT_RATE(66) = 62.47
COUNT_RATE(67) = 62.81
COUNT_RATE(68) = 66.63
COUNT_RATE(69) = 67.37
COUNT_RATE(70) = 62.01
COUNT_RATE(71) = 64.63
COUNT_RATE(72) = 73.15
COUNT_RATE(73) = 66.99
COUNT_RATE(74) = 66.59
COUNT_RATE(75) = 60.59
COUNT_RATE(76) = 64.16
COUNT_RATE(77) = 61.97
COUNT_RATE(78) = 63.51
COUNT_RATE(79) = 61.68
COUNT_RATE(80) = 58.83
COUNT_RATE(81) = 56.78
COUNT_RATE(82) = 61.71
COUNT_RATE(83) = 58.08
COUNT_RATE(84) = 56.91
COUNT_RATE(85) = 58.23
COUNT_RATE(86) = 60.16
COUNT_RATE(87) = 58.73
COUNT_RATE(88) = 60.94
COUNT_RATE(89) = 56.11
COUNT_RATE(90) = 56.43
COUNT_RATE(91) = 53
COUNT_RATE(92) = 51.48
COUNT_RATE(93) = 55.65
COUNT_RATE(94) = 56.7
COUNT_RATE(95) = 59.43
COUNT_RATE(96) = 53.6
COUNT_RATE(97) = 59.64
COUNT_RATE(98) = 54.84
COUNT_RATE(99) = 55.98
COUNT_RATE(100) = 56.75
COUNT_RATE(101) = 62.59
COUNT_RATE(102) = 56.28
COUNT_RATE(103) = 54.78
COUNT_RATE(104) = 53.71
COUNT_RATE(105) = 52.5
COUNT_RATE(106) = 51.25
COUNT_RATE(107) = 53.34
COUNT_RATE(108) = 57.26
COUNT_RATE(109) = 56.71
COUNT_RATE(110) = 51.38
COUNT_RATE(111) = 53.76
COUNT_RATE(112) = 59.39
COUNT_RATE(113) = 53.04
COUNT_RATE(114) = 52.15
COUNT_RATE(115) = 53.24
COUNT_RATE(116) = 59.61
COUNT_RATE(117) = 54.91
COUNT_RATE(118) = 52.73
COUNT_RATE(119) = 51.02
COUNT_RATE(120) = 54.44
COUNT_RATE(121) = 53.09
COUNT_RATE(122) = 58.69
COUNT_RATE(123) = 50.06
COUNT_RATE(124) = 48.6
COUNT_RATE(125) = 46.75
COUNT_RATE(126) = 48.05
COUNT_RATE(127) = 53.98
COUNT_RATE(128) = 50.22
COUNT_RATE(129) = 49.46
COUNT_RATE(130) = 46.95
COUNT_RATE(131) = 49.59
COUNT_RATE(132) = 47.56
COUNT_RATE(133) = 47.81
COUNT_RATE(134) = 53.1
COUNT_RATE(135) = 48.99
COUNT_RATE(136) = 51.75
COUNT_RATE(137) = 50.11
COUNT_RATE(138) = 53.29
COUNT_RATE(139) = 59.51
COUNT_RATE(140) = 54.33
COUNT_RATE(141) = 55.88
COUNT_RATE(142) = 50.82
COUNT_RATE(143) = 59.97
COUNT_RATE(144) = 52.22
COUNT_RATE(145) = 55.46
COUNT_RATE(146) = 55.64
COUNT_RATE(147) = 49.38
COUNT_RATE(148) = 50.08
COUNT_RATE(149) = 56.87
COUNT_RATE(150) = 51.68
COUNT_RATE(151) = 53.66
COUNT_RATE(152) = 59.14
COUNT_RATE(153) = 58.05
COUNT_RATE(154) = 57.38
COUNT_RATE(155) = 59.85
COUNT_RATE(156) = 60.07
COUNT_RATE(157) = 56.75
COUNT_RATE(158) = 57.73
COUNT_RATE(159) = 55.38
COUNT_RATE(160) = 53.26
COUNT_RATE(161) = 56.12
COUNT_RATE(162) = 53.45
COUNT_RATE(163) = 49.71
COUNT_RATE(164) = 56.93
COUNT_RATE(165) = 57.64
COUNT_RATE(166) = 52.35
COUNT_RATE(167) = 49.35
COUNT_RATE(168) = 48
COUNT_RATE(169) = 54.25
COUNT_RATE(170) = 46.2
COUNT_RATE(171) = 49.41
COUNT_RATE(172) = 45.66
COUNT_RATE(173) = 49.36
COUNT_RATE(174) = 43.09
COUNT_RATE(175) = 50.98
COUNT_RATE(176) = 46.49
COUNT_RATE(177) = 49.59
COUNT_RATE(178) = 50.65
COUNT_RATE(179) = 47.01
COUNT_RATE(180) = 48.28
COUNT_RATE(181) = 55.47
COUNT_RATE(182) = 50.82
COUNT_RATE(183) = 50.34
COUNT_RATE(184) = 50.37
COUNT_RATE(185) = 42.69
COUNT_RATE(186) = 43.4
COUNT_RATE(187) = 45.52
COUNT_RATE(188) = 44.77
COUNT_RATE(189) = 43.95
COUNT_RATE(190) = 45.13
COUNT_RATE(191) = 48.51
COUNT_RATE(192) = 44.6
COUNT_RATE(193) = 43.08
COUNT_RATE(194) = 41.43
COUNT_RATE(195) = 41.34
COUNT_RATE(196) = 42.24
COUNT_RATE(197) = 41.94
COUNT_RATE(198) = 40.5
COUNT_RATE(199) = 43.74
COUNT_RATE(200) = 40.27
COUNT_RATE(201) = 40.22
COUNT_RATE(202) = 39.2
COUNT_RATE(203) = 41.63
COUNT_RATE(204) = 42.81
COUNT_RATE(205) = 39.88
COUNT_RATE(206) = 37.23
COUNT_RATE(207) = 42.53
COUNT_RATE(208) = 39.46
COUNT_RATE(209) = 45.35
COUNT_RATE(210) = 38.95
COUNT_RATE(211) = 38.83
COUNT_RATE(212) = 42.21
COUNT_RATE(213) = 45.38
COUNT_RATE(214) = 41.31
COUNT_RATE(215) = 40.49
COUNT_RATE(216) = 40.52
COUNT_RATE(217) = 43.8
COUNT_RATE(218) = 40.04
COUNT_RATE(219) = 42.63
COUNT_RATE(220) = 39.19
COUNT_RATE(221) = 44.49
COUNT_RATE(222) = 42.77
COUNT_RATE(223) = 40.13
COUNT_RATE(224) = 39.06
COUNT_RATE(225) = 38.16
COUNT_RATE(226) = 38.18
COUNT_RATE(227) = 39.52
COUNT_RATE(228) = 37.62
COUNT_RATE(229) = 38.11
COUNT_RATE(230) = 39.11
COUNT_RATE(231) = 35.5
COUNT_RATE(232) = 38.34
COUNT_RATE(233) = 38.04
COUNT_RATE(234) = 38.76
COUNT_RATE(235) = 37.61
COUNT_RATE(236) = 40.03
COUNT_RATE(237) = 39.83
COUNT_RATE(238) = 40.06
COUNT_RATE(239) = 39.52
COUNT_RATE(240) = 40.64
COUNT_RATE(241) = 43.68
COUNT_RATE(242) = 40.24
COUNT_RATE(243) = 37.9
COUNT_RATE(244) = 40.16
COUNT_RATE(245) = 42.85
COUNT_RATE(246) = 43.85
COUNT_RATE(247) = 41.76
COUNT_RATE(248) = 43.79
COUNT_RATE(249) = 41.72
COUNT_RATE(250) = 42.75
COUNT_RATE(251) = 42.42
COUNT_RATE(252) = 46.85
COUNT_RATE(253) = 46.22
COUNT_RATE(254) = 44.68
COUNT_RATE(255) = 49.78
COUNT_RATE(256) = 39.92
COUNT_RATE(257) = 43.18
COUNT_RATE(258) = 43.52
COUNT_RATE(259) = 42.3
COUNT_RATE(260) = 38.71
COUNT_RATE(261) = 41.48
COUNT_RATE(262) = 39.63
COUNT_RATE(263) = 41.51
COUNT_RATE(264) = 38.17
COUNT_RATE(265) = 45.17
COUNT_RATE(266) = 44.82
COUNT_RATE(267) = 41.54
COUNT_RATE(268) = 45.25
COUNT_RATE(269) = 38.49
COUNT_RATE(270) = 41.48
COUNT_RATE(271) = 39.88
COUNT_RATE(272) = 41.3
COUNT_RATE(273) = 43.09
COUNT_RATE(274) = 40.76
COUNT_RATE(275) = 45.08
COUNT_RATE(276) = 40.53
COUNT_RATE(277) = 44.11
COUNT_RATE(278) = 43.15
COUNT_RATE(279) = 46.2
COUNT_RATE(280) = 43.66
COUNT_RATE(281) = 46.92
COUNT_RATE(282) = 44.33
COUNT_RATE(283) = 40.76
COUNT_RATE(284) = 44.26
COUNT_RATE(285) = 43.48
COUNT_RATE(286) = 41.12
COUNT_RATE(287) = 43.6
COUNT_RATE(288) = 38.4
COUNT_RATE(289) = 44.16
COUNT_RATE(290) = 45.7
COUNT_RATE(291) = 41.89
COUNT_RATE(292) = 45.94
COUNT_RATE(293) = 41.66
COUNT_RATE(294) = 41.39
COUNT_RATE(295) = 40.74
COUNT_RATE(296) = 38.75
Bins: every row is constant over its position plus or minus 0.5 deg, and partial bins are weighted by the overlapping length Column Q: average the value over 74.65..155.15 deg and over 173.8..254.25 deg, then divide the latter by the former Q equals 0.77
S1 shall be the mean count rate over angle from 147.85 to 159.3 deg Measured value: 56.6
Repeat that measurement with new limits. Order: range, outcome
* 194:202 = 41.3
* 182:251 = 41.5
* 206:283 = 41.5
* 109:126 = 53.2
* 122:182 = 52.2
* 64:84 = 62.9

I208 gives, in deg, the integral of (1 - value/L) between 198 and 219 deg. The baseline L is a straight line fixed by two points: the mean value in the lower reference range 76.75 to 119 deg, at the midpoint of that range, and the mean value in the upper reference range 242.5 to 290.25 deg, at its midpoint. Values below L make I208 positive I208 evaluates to 2.8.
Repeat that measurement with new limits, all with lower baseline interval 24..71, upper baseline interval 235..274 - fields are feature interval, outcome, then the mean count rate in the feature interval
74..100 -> -1.7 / 58.3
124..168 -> -2.7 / 53.3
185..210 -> 2.1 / 42.4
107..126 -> -0.4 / 53.6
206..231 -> 2.3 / 40.6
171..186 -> -0.2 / 48.5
